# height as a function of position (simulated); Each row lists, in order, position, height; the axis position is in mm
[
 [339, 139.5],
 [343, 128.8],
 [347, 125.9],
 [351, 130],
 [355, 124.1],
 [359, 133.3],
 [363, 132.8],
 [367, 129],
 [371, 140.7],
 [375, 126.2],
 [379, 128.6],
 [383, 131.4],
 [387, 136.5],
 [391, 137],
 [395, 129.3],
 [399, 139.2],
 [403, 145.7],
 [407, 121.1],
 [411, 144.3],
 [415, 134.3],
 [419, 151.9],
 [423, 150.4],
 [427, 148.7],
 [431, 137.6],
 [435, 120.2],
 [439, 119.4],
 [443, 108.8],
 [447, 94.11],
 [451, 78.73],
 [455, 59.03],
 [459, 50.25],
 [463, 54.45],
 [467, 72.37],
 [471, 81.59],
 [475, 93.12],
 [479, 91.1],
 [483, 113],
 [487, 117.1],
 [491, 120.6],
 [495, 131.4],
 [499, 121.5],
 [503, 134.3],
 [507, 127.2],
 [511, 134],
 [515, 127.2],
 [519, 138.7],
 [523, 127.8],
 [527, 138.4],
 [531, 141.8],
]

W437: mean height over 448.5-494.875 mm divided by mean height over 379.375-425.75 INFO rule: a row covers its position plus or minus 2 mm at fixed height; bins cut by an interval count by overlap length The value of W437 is 0.63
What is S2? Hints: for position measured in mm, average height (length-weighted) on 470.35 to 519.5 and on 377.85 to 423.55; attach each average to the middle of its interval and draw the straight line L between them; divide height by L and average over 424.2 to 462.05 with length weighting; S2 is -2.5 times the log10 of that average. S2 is 0.262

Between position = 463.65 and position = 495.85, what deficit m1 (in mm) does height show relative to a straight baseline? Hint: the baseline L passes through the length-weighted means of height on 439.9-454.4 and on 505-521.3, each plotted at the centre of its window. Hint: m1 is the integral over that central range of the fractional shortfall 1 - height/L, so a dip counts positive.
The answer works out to 3.8 mm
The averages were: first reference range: 92.5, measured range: 99.5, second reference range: 132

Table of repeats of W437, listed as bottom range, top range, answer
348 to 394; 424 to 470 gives 0.73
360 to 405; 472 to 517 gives 0.88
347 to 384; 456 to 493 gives 0.67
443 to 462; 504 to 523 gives 1.78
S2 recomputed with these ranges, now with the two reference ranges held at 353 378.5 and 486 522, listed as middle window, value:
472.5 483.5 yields 0.31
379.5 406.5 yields -0.04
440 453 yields 0.33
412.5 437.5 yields -0.08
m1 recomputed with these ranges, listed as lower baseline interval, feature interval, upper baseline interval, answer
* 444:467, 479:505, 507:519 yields -2.8 mm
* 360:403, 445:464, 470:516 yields 8.5 mm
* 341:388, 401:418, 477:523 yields -1.2 mm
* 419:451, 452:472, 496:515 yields 10.0 mm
